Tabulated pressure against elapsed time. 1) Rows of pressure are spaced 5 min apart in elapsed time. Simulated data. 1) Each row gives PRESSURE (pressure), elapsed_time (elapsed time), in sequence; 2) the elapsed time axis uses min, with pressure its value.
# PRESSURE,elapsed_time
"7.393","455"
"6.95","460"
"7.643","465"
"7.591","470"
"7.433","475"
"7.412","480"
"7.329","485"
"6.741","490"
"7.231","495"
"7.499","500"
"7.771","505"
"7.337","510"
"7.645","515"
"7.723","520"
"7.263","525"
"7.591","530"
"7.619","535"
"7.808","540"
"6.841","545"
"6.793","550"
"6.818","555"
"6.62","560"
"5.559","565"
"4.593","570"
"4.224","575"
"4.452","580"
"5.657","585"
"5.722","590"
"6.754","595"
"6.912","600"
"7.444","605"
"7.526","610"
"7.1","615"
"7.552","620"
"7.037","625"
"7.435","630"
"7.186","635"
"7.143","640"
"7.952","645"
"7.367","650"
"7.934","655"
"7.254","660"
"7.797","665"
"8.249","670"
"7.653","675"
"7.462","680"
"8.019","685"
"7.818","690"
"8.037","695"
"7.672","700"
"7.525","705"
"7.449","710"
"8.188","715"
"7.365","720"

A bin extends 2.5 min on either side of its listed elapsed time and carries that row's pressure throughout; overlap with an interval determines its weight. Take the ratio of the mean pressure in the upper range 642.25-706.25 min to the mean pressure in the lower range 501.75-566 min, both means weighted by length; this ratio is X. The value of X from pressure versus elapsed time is 1.1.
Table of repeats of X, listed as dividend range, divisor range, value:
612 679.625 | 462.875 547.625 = 1.01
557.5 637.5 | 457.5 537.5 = 0.86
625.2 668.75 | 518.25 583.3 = 1.17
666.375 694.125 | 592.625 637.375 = 1.09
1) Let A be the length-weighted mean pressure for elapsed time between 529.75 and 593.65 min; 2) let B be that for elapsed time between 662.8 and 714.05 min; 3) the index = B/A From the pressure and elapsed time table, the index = 1.27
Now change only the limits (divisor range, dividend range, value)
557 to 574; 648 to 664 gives 1.37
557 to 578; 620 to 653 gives 1.40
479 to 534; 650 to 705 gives 1.05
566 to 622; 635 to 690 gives 1.25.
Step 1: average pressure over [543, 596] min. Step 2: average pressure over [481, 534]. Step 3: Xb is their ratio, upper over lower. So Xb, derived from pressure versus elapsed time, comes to 0.78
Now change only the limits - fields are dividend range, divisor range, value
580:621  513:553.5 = 0.90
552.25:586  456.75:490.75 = 0.74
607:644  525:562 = 1.02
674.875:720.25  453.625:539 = 1.04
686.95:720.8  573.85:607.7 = 1.30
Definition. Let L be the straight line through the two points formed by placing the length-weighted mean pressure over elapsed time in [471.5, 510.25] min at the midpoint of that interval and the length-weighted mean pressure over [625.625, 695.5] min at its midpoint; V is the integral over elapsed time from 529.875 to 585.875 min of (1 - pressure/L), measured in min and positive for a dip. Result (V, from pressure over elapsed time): 9.7 min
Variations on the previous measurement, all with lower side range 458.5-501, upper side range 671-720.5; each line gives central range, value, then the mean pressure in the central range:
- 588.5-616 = 2.3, 6.94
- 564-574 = 3.5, 4.88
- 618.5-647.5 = 0.9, 7.38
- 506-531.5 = -0.4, 7.52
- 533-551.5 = 0.4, 7.28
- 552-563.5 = 1.3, 6.62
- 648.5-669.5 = 0.0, 7.66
